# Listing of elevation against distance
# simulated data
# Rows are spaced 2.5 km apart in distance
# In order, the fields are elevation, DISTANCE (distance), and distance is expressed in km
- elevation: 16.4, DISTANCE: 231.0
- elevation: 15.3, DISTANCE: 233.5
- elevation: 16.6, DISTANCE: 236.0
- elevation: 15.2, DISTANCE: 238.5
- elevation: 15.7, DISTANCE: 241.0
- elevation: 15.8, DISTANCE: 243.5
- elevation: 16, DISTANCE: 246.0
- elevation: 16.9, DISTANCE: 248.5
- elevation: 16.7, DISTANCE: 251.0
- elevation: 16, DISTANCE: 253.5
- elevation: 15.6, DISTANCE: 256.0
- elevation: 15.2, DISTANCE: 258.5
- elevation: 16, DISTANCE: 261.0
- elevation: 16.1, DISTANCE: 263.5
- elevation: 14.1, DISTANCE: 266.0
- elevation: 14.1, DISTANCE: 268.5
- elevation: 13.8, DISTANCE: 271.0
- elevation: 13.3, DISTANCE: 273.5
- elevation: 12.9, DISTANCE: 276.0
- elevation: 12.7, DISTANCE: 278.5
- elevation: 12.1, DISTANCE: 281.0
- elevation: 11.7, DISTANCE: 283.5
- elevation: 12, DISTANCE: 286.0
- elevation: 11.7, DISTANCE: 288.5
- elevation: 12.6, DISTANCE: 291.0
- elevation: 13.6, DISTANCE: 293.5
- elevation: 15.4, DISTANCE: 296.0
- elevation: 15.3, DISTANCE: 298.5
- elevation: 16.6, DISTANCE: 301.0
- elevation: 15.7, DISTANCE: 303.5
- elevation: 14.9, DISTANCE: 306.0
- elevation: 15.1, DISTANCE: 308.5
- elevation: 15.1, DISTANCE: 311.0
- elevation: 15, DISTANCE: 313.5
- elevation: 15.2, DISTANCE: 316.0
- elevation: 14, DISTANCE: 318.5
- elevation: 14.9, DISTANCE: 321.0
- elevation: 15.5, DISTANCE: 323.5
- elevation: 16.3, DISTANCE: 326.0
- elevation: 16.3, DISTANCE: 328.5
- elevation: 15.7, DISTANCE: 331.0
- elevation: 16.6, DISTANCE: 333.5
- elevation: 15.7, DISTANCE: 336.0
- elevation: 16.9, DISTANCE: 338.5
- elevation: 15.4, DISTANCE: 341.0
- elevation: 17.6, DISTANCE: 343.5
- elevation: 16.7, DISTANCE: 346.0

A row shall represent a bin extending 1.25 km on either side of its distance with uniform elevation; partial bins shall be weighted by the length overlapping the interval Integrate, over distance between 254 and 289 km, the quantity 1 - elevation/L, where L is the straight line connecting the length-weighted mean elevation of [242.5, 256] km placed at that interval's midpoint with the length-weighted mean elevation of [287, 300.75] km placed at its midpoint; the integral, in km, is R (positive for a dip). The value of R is 3.1 km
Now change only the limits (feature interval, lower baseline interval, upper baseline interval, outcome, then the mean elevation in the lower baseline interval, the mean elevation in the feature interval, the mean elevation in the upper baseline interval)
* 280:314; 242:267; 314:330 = 3.2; 15.9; 14.1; 15.4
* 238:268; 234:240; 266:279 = -2.0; 15.8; 15.7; 13.5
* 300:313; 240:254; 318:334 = 0.3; 16.2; 15.4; 15.6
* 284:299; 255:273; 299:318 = 1.9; 14.9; 13.3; 15.3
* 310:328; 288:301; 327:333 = 0.3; 14.1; 15.2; 16.1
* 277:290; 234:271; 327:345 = 3.1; 15.6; 12.1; 16.3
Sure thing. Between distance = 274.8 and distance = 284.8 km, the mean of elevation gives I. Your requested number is 12.3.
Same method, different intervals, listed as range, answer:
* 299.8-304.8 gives 16.1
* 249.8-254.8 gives 16.3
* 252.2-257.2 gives 15.8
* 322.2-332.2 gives 15.9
